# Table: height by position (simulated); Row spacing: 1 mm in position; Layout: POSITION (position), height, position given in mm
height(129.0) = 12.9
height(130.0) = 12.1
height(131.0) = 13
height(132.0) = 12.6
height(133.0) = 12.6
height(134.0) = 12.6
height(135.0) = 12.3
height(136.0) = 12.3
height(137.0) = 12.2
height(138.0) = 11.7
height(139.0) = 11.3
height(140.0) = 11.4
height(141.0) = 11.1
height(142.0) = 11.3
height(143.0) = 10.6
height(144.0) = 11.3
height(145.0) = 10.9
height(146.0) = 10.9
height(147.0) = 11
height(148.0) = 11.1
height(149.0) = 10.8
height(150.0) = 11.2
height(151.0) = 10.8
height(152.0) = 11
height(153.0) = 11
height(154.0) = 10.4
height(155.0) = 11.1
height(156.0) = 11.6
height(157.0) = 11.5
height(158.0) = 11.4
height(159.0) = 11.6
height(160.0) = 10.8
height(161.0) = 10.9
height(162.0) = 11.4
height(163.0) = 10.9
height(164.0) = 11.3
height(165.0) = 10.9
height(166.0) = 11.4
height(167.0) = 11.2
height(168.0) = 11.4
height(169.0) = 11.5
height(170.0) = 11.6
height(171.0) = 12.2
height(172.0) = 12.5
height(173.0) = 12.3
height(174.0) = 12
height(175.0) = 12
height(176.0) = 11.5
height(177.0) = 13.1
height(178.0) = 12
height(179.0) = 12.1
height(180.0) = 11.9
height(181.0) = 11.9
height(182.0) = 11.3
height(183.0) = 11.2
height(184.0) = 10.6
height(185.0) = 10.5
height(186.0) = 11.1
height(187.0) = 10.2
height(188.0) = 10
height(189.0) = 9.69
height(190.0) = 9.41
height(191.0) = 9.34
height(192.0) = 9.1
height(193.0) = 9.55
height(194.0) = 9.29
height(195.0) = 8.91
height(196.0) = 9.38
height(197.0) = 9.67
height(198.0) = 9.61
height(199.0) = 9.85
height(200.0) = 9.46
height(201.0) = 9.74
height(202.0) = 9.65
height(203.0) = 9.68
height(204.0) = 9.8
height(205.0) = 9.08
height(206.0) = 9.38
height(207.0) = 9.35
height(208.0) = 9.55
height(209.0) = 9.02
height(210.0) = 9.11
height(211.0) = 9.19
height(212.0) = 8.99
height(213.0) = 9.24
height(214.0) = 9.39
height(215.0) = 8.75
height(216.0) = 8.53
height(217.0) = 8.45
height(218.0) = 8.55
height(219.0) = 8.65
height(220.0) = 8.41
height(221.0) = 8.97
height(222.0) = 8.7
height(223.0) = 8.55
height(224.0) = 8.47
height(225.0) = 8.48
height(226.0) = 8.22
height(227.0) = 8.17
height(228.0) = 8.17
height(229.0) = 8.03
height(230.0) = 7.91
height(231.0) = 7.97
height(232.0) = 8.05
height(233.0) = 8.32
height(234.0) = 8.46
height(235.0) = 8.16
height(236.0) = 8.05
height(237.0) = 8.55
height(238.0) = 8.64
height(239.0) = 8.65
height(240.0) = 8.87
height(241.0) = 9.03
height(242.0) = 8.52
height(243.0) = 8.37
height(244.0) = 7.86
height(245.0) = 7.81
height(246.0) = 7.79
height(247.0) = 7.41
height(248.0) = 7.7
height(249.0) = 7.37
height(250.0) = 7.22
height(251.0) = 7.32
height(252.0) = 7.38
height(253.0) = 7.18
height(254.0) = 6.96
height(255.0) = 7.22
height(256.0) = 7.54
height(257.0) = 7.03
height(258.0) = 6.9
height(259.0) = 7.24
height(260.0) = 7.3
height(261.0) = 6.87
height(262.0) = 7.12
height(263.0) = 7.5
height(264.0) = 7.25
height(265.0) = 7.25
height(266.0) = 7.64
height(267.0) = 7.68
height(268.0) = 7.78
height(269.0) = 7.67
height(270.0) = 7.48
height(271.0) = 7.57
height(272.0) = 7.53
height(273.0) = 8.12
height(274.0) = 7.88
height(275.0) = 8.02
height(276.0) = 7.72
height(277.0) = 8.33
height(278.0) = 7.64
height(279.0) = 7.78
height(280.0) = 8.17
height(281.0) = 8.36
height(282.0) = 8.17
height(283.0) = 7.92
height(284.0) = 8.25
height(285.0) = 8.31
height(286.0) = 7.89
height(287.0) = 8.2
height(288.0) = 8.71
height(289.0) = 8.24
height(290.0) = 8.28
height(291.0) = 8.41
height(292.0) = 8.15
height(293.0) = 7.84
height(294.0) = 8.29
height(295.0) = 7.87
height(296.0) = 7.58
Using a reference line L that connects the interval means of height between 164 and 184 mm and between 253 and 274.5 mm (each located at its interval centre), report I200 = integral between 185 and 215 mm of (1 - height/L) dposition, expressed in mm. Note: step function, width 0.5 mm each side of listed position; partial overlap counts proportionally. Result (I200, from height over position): 2.78 mm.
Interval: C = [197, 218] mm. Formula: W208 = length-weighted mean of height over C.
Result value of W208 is 9.28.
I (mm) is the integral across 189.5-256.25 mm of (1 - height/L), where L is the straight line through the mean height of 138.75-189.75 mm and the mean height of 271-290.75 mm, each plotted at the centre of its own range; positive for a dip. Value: 7.4 mm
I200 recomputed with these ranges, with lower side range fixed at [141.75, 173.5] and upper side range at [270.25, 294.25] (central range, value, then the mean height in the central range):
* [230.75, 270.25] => 5.13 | 7.73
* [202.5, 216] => 0.93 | 9.24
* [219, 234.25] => 1.85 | 8.33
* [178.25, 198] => 0.38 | 10.3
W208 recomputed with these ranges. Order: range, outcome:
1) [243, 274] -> 7.45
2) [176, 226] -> 9.69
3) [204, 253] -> 8.43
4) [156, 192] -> 11.2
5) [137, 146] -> 11.2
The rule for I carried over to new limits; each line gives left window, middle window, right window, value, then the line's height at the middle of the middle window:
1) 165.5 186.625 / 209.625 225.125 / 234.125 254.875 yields 1.05 mm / 9.42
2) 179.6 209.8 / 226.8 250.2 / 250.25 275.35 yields 0.44 mm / 8.3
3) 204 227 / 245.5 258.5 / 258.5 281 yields 1.18 mm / 8.04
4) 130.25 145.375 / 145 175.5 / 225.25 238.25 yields -1.05 mm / 11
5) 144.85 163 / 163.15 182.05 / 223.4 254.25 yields -2.52 mm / 10.4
